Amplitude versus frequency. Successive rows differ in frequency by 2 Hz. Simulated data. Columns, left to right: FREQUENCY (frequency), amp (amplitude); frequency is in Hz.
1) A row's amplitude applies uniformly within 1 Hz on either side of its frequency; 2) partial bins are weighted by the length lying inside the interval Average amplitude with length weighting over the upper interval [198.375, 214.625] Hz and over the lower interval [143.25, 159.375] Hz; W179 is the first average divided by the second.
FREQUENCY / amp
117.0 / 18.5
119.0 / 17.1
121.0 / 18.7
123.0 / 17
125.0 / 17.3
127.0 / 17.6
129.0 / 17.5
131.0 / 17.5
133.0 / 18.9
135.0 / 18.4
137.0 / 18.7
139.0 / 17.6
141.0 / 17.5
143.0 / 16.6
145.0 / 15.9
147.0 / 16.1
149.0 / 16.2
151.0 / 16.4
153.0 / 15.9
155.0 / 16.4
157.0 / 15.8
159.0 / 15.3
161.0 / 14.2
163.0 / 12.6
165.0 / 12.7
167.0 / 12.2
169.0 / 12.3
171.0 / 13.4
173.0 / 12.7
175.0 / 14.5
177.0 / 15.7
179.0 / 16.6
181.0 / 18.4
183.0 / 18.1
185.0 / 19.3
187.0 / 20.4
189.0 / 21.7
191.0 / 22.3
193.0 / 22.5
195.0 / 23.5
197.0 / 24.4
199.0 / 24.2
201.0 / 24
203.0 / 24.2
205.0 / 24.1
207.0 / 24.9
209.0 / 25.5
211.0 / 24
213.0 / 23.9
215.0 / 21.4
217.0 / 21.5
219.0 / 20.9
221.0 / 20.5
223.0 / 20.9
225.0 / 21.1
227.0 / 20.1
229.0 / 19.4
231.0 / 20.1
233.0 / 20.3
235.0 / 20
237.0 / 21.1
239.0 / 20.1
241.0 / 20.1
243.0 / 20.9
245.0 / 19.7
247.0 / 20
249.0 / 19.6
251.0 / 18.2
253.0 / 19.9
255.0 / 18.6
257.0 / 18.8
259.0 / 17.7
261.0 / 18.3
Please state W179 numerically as 1.5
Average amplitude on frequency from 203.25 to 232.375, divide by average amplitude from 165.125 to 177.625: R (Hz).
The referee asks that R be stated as 1.65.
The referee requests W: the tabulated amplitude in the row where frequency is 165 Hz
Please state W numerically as 12.7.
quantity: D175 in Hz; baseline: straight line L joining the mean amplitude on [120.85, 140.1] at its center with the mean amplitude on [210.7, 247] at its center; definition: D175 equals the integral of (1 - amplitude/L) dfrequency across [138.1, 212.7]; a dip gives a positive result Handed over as 3.6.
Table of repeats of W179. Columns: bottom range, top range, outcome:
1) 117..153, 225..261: 1.13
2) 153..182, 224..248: 1.39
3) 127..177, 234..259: 1.25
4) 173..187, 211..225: 1.27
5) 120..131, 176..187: 1.01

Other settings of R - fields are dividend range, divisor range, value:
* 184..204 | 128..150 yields 1.31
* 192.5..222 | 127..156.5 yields 1.36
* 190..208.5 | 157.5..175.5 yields 1.78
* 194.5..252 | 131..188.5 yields 1.35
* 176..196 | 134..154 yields 1.17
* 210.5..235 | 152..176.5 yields 1.50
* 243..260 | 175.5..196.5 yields 0.97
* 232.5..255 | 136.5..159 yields 1.20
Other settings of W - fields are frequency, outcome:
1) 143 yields 16.6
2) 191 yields 22.3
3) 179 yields 16.6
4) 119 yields 17.1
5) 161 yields 14.2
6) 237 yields 21.1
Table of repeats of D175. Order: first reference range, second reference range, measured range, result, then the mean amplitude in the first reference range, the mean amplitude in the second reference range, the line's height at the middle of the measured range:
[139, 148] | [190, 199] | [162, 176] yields 4.95 Hz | 16.6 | 23.3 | 20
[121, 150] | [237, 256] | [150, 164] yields 2.05 Hz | 17.4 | 19.8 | 17.8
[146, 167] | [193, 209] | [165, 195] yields 4.28 Hz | 15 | 24.2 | 19.8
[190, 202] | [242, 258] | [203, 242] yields -0.19 Hz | 23.5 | 19.5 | 21.5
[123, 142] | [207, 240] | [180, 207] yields -2.57 Hz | 17.8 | 21.4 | 20.2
